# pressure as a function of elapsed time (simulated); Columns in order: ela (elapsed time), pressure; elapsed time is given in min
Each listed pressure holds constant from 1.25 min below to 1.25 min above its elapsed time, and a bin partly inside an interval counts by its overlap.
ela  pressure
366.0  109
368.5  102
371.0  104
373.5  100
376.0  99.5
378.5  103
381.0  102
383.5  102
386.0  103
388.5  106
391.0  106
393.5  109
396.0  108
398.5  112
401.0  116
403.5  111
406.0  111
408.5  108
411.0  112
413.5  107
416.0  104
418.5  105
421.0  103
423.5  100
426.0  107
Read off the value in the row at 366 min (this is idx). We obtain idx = 109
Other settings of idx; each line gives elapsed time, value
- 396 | 108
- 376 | 99.5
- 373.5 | 100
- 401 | 116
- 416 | 104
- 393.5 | 109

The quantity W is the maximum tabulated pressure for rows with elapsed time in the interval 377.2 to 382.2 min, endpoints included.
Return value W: 103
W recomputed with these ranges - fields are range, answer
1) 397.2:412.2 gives 116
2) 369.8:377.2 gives 104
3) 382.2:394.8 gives 109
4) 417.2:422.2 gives 105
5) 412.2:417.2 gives 107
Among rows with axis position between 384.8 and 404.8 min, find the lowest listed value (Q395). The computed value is 103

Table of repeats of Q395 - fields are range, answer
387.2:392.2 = 106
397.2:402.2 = 112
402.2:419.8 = 104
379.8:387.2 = 102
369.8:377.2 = 99.5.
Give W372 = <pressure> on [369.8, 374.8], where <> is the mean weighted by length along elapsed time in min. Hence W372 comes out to 102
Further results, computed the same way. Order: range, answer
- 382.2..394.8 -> 105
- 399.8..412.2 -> 112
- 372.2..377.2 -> 99.8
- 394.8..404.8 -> 112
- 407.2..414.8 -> 109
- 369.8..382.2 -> 102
